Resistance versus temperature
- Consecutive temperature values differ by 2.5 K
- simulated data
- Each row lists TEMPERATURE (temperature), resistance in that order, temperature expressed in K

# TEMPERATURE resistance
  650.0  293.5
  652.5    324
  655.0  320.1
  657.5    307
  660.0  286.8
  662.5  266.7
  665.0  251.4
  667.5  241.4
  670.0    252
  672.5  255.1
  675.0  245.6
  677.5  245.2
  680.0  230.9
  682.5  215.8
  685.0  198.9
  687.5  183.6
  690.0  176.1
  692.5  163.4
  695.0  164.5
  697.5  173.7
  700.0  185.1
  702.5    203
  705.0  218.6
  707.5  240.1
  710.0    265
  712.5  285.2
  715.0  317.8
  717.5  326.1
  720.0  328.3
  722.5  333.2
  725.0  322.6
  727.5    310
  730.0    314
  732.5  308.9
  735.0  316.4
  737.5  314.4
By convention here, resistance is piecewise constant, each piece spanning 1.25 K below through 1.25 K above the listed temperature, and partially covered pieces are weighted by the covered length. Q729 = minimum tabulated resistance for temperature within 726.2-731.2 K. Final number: 310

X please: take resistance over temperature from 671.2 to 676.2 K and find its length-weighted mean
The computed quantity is 250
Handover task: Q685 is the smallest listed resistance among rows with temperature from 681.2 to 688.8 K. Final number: 183.6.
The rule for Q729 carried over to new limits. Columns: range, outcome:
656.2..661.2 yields 286.8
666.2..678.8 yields 241.4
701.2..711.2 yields 203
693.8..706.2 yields 164.5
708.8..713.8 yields 265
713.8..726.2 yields 317.8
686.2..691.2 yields 176.1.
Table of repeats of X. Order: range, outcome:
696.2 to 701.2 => 179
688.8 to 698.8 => 169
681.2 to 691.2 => 194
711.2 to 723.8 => 318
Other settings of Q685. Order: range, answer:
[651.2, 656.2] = 320.1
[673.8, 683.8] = 215.8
